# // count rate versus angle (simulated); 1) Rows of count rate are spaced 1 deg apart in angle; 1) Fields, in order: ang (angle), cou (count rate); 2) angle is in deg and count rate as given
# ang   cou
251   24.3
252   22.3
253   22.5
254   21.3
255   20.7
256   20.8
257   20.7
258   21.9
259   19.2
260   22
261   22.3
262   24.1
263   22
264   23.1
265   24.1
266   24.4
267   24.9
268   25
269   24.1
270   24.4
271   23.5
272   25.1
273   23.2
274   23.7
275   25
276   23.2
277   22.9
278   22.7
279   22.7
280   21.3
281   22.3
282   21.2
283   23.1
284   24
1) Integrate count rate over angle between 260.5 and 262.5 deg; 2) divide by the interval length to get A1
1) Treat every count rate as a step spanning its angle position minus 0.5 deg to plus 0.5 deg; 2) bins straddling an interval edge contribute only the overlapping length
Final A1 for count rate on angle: 23.2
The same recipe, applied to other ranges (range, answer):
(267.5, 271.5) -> 24.2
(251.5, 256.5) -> 21.5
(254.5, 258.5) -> 21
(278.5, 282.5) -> 21.9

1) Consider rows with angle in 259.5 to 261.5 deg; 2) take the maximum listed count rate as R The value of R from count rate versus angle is 22.3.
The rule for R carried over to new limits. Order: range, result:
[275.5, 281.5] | 23.2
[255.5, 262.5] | 24.1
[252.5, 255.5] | 22.5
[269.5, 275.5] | 25.1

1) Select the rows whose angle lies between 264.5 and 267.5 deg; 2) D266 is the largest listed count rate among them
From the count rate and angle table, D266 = 24.9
